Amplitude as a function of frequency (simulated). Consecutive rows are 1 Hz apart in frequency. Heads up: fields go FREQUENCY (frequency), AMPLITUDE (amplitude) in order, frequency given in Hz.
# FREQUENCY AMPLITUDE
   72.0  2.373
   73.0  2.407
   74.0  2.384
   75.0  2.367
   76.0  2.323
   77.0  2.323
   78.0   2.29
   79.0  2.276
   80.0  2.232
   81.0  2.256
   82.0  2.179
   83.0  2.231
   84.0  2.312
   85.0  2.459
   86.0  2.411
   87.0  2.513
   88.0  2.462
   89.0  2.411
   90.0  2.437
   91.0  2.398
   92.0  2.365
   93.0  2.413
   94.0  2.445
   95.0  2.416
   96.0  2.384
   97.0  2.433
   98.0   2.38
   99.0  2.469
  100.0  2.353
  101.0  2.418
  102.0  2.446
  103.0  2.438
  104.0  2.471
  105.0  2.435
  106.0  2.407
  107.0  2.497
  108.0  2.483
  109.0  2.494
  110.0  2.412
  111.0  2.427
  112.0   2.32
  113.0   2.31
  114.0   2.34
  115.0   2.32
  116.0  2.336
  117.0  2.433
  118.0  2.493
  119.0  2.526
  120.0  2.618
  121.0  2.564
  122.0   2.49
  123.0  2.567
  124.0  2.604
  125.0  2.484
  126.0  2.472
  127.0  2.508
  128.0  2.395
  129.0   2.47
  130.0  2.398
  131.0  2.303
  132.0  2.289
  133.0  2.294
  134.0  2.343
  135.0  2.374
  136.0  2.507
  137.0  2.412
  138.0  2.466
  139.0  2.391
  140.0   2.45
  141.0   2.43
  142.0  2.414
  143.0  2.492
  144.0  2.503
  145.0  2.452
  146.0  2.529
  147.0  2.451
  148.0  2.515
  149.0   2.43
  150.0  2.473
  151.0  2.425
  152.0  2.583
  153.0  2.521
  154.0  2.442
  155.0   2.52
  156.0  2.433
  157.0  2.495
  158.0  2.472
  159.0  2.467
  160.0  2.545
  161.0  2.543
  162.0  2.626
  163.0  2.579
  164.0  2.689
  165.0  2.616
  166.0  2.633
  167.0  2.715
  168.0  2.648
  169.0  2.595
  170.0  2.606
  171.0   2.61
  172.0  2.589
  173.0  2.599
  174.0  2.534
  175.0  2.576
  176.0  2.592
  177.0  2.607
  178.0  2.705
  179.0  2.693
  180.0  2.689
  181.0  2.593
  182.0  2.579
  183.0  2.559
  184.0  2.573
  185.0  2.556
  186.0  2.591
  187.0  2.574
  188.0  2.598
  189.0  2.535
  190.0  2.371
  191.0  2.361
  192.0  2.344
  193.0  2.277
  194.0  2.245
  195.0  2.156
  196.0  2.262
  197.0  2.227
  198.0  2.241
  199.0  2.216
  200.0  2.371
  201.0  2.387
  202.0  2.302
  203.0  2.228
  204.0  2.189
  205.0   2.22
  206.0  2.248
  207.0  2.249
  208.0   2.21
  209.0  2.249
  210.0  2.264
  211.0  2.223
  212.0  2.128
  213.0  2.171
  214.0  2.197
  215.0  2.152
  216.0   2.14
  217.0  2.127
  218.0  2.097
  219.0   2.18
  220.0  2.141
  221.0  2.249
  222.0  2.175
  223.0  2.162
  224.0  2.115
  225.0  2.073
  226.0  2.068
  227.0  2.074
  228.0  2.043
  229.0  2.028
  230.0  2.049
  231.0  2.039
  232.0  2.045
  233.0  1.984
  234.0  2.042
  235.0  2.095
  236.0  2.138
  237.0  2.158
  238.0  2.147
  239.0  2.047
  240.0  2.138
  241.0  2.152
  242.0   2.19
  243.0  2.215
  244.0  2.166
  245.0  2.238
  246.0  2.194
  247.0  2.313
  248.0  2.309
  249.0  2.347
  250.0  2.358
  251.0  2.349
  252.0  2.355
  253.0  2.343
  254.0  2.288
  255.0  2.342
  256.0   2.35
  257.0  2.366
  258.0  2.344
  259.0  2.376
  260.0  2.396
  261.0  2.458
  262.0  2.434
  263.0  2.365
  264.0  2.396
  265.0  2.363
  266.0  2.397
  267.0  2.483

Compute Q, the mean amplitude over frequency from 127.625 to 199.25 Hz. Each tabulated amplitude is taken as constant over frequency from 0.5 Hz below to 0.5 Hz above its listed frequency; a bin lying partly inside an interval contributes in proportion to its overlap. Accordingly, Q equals 2.49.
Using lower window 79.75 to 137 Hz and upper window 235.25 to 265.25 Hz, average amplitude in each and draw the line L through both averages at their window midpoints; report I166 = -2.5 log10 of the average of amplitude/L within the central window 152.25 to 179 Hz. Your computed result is -0.09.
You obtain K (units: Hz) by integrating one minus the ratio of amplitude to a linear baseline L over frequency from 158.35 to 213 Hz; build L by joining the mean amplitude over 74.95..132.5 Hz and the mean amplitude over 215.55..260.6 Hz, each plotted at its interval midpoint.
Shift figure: -4.2 Hz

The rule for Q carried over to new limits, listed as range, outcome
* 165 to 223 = 2.39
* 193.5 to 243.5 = 2.16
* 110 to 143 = 2.43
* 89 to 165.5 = 2.45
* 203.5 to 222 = 2.19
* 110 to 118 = 2.37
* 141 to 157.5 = 2.48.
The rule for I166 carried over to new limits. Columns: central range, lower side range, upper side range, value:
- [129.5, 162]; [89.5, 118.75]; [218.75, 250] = -0.06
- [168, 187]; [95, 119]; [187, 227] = -0.14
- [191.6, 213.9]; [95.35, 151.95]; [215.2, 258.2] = 0.01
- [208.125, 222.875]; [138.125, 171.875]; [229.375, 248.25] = 0.03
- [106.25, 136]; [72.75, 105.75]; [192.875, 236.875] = -0.05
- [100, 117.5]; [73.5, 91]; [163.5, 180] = 0.01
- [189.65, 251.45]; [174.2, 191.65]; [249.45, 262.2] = 0.13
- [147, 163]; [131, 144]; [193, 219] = -0.06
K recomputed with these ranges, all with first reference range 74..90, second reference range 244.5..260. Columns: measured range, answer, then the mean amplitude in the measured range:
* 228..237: 1.05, 2.06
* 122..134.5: -0.49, 2.43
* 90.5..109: -0.69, 2.43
